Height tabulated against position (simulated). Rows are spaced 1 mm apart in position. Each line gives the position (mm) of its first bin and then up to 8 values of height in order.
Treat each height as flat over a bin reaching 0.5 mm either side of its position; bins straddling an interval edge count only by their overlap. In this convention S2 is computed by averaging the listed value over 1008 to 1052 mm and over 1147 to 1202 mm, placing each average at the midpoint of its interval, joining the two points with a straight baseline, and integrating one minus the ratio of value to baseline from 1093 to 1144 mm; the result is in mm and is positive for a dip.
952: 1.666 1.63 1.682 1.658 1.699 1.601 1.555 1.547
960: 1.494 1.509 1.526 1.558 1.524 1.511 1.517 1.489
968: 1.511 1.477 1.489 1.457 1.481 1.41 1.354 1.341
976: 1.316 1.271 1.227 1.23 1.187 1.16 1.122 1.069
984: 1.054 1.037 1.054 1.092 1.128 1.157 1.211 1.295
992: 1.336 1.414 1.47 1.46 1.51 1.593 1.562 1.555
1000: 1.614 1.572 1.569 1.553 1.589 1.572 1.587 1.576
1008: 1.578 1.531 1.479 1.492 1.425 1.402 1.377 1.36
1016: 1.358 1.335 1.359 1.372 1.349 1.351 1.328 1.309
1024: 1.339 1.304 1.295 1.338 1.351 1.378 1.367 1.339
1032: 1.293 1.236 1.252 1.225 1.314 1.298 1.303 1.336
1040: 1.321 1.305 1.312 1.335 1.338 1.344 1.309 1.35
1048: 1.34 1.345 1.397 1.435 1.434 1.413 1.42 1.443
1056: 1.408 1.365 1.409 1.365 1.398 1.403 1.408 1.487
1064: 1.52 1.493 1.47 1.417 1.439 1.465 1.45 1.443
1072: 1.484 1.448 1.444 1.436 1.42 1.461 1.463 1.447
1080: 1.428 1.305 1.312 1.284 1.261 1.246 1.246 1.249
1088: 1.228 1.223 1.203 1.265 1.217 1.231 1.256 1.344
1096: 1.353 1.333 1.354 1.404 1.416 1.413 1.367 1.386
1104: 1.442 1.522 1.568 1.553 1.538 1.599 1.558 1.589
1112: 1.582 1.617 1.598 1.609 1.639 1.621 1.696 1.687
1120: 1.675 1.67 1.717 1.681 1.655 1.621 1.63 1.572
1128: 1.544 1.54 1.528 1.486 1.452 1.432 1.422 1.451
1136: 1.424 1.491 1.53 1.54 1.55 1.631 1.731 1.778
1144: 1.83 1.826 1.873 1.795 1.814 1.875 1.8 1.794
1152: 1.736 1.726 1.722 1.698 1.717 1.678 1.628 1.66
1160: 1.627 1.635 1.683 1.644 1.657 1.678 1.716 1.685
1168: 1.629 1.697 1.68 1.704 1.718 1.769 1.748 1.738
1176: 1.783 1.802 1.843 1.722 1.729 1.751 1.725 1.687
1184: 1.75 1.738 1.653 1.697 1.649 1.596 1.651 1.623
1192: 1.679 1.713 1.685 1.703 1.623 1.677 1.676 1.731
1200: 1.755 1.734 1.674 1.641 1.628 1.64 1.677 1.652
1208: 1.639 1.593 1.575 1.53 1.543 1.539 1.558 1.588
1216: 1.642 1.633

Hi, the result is 1.1 mm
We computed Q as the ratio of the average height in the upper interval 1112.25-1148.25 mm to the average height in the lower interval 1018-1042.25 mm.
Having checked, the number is 1.2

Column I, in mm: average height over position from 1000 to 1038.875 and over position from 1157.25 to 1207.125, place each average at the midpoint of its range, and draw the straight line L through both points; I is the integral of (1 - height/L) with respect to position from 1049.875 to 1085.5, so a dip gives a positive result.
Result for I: 1.7 mm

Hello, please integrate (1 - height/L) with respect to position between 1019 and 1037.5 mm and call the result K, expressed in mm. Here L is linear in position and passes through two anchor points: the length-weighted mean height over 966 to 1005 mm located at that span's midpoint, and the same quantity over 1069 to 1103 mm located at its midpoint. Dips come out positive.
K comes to 0.52 mm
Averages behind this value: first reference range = 1.36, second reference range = 1.35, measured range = 1.32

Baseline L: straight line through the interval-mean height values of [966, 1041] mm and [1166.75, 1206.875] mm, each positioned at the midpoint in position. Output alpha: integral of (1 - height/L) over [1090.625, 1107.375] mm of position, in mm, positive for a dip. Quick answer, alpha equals 1.8 mm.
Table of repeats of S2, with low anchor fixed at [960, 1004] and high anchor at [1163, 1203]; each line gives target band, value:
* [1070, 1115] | 4.5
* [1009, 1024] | 0.5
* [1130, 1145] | 0.6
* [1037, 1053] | 1.4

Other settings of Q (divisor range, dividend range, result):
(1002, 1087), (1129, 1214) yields 1.20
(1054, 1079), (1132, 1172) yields 1.16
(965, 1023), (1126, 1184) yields 1.21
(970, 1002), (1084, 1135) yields 1.12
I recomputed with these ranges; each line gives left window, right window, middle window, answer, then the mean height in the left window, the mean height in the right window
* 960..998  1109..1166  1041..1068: 1.6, 1.34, 1.64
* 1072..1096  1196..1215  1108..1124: -2.6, 1.33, 1.64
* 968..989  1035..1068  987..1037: -3.4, 1.25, 1.38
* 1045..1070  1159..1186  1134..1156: -0.7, 1.41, 1.71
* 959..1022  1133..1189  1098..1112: 0.9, 1.4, 1.69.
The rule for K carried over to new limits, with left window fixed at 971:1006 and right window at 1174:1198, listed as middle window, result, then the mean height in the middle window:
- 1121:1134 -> 0.2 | 1.57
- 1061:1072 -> 0.2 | 1.46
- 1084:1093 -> 1.7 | 1.24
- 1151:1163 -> -0.2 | 1.69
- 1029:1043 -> 1.2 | 1.3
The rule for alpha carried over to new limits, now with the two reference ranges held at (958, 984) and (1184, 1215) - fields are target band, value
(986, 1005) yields -0.1 mm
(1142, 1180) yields -3.0 mm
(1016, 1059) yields 3.6 mm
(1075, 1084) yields 0.8 mm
